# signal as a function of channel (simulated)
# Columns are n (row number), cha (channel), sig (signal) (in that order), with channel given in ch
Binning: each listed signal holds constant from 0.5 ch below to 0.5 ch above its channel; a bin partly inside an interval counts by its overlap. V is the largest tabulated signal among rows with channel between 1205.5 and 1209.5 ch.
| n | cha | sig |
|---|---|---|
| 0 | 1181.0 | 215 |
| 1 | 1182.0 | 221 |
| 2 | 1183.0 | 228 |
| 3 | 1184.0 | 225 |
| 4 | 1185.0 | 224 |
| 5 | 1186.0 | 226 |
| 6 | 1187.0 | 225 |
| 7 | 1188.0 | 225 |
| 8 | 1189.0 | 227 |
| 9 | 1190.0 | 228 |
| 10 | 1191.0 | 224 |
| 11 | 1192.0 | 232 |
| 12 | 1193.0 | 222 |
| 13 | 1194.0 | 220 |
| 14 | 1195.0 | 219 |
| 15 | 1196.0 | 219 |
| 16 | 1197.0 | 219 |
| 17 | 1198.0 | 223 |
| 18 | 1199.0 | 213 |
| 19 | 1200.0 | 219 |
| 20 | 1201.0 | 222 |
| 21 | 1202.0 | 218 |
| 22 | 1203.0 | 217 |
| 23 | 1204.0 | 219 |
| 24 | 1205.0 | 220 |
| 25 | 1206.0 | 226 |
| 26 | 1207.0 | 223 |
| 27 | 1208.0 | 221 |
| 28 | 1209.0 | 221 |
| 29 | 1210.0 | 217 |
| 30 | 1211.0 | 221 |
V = 226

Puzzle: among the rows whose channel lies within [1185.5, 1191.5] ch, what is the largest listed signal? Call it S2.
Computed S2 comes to 228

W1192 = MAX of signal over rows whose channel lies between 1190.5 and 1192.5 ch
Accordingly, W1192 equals 232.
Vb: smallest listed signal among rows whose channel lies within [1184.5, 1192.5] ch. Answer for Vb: 224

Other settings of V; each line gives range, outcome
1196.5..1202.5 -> 223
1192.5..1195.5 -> 222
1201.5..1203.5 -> 218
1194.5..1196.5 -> 219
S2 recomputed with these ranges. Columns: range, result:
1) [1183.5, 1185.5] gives 225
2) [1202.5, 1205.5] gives 220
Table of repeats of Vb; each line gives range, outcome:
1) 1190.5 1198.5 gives 219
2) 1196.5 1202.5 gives 213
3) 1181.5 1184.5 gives 221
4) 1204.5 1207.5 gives 220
